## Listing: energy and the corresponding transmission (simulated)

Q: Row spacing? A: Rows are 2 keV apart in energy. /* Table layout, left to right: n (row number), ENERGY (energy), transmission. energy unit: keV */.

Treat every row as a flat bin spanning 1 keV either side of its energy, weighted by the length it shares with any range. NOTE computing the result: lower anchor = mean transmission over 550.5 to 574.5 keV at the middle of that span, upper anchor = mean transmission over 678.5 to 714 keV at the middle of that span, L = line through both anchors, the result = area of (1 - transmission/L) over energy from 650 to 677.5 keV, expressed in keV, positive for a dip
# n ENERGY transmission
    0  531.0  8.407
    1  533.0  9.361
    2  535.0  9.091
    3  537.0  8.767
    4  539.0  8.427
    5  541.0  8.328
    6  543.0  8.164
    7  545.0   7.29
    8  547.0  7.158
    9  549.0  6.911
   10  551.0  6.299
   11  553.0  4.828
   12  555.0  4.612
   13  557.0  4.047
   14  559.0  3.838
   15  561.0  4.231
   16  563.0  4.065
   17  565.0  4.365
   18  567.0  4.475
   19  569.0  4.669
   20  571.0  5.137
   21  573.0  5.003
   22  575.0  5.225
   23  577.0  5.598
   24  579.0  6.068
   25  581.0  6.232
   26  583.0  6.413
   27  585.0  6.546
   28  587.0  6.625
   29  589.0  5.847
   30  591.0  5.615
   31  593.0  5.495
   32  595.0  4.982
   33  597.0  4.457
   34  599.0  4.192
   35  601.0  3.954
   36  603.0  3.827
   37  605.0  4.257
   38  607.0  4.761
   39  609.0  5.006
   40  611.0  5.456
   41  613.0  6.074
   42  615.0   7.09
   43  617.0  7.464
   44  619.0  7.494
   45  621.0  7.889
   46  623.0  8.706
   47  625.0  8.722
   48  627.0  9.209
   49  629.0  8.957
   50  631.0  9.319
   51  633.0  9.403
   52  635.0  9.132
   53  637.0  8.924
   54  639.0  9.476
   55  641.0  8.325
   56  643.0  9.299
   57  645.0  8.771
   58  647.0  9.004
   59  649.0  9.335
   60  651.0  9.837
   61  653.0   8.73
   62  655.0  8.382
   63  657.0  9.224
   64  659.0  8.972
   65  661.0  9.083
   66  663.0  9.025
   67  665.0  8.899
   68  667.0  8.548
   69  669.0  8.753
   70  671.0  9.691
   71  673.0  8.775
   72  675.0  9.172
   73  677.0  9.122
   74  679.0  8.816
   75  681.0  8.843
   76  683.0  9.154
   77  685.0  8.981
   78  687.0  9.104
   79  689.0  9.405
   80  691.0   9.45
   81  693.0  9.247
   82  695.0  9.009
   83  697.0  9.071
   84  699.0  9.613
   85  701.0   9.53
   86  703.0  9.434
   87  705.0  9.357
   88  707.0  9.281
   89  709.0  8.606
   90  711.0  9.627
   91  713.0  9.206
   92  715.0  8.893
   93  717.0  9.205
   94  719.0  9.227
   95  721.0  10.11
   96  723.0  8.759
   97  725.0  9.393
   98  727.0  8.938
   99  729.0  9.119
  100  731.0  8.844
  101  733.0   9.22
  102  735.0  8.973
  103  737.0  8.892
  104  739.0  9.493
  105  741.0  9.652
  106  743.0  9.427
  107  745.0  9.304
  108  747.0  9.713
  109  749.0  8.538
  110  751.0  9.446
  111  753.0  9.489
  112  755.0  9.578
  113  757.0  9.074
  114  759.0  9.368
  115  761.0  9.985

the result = -3.16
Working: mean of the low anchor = 4.61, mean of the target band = 9.01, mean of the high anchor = 9.21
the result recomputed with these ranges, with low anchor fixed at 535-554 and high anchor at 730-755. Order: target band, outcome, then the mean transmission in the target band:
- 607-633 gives 1.8 keV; 7.57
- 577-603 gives 7.9 keV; 5.47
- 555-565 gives 4.6 keV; 4.13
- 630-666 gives -2.9 keV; 9.06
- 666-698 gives -1.3 keV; 9.07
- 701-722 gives -0.8 keV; 9.31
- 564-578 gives 5.0 keV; 4.92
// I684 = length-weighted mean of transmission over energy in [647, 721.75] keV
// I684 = 9.15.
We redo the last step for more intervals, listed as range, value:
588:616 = 5.07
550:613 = 5.05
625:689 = 9.04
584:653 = 7.18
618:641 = 8.82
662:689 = 9.01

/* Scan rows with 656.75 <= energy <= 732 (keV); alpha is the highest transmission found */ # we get 10.11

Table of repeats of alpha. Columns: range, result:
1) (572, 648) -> 9.476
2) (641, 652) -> 9.837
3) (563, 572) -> 5.137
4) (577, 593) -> 6.625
